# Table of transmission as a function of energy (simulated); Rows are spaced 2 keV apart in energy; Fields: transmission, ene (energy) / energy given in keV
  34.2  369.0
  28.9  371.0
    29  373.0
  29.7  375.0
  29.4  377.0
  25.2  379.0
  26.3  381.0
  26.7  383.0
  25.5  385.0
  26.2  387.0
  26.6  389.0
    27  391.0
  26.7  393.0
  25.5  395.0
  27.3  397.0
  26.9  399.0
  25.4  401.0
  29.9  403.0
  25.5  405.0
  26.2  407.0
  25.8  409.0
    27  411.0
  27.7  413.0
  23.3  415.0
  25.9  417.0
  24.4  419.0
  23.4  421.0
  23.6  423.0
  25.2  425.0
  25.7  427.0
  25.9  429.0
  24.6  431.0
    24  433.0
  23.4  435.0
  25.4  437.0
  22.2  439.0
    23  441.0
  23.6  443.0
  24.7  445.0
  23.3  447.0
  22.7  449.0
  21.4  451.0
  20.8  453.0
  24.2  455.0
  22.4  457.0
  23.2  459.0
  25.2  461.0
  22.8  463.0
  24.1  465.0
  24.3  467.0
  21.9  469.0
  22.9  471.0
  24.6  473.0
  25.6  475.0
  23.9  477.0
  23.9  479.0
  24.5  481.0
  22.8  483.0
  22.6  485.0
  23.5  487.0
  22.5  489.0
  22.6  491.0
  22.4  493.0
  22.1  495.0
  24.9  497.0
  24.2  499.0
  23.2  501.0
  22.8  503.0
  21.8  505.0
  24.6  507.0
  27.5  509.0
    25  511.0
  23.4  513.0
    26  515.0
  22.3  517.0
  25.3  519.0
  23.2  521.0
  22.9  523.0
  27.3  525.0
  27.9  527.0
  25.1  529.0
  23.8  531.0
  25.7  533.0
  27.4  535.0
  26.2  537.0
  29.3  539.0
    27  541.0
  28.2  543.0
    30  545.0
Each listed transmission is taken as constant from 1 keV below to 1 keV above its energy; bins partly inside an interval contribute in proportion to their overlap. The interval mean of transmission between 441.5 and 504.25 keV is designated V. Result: 23.3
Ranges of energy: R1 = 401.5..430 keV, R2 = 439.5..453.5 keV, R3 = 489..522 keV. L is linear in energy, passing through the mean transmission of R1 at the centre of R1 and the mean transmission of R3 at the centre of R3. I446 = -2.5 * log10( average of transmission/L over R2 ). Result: 0.10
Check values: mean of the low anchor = 25.7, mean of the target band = 22.8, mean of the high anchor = 23.8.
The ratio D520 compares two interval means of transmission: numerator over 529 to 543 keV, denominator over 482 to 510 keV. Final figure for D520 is 1.14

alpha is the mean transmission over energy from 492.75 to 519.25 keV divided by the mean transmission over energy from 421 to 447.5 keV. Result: 1.0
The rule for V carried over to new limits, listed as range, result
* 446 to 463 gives 22.9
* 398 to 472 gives 24.4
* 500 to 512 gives 24.2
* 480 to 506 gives 23.1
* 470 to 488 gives 23.8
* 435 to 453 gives 23.2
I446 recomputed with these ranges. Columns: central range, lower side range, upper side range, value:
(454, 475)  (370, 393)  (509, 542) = 0.114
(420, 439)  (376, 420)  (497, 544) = 0.070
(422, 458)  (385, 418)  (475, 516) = 0.073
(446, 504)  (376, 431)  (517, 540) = 0.113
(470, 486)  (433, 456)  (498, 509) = -0.017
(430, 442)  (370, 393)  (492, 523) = 0.090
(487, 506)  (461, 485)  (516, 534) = 0.059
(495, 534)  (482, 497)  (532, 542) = 0.024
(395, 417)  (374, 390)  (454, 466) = -0.020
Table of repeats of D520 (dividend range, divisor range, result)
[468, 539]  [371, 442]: 0.94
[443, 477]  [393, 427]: 0.91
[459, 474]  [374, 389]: 0.88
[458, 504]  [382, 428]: 0.90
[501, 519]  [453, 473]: 1.03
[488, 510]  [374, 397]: 0.88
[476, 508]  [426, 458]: 0.99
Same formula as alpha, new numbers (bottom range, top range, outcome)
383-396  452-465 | 0.88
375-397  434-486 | 0.88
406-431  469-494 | 0.93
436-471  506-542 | 1.10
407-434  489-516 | 0.95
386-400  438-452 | 0.86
